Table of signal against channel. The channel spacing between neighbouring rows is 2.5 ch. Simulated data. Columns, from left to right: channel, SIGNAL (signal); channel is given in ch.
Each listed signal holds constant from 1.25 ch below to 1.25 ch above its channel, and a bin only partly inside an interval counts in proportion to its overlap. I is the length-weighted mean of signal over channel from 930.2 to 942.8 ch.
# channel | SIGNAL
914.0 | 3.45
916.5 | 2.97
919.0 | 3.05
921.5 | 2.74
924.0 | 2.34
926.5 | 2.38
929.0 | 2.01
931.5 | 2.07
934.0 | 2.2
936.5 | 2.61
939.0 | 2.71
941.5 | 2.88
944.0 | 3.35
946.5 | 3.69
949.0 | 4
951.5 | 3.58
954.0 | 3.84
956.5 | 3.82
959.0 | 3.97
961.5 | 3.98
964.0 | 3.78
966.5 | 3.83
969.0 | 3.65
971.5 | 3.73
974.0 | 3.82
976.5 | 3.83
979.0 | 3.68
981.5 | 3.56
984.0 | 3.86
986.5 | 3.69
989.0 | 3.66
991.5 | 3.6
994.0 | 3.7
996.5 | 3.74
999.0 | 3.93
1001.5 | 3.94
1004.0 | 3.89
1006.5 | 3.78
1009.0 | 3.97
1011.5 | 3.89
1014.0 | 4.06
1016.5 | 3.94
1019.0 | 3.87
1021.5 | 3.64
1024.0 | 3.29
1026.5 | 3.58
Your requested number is 2.5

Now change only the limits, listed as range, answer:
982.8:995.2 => 3.7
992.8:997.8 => 3.72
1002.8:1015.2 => 3.92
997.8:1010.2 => 3.9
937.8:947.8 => 3.16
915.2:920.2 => 3.01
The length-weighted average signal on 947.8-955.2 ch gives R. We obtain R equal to 3.81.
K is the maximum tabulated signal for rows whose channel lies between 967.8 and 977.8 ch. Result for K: 3.83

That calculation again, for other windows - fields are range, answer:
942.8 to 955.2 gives 4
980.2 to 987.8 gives 3.86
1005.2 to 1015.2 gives 4.06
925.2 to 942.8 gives 2.88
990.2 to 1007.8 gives 3.94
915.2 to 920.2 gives 3.05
